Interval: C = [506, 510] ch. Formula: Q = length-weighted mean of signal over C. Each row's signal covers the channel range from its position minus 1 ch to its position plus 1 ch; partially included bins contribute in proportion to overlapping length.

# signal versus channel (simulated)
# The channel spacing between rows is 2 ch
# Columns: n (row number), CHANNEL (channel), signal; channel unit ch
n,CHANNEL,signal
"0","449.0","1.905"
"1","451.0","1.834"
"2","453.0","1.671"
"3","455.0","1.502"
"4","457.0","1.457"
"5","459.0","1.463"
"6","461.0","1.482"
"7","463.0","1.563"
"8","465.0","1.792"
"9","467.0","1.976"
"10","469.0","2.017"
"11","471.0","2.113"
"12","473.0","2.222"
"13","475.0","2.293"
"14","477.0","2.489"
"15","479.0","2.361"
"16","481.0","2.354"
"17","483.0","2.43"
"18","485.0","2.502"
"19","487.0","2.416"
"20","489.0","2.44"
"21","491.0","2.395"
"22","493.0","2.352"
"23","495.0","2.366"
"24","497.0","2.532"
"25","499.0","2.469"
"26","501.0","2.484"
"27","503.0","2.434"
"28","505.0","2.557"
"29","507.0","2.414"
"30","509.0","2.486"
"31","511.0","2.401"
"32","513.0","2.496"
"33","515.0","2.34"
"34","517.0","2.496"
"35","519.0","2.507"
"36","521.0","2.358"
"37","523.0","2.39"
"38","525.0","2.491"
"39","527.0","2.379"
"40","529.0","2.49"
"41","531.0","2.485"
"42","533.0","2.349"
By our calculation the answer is 2.45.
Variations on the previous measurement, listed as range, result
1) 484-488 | 2.46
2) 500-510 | 2.48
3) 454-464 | 1.49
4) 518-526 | 2.44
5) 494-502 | 2.46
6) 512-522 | 2.44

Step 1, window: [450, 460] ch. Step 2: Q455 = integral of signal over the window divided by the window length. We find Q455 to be 1.59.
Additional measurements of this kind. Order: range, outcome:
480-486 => 2.43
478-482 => 2.36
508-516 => 2.43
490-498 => 2.41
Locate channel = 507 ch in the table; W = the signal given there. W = 2.414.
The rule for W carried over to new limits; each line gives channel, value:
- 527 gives 2.379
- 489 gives 2.44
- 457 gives 1.457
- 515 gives 2.34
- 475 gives 2.293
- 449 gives 1.905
